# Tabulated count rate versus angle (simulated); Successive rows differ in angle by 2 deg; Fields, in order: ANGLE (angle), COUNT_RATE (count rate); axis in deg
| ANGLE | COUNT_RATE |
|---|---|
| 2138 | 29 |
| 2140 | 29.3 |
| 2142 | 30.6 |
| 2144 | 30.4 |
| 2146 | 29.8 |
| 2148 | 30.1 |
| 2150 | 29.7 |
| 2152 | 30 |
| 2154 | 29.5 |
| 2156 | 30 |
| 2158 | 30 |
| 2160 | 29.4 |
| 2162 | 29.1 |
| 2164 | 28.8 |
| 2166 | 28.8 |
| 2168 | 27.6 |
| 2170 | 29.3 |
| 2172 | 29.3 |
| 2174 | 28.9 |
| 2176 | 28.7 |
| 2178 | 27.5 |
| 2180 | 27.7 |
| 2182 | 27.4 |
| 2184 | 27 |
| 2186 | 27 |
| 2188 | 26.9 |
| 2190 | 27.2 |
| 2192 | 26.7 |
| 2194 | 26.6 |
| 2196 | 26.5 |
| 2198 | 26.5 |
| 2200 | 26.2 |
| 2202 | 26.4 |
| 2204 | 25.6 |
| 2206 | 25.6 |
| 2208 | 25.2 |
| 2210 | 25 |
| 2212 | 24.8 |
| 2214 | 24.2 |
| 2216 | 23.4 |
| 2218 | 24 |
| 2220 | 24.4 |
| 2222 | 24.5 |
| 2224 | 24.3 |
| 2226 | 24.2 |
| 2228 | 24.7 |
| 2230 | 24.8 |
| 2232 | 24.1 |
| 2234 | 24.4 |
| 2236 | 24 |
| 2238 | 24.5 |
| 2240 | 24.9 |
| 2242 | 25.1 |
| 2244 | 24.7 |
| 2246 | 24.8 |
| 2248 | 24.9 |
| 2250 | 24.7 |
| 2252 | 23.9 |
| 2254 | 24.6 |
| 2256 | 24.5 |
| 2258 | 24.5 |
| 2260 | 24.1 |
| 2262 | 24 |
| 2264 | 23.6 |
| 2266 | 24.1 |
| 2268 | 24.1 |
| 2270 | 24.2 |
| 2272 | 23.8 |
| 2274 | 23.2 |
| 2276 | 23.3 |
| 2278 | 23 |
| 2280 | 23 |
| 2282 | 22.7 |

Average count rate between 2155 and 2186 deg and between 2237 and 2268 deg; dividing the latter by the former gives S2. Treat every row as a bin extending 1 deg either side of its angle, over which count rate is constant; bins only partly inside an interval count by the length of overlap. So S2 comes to 0.86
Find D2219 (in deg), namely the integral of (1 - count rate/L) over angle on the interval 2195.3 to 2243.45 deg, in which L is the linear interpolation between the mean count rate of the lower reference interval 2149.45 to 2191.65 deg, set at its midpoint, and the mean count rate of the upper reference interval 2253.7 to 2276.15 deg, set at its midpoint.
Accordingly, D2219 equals 2.4 deg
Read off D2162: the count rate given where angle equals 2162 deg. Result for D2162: 29.1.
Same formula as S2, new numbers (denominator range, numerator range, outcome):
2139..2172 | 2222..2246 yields 0.83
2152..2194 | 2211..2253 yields 0.86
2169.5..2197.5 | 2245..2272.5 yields 0.88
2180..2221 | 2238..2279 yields 0.94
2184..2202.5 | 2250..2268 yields 0.91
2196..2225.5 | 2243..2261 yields 0.98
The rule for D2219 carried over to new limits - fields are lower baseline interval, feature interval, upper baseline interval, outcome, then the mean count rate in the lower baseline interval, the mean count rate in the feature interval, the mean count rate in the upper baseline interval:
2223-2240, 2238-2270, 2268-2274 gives -0.42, 24.4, 24.4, 23.9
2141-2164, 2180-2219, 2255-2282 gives 2.04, 29.8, 26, 23.8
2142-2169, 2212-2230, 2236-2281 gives 1.26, 29.5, 24.3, 24.2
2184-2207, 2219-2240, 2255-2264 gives 0.71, 26.5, 24.4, 24.2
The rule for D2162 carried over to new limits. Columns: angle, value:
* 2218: 24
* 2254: 24.6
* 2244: 24.7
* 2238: 24.5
